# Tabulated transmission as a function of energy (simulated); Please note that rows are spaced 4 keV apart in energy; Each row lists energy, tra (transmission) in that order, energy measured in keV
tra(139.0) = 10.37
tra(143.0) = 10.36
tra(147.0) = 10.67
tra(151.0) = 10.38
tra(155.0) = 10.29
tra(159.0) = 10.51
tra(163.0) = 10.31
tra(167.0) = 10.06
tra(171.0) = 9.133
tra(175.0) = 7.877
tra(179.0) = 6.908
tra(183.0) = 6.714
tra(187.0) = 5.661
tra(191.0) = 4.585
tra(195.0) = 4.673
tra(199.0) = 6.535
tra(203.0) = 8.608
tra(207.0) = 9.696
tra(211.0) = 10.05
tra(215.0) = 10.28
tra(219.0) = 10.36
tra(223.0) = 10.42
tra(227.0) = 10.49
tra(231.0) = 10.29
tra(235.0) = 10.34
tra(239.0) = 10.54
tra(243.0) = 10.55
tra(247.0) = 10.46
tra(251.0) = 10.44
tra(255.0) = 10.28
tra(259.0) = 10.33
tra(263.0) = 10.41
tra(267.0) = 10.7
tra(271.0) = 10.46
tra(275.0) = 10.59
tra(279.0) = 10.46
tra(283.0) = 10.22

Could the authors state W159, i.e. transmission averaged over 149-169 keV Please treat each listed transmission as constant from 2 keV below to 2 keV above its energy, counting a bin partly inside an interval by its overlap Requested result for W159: 10.3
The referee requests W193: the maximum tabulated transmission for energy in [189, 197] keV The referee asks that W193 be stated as 4.673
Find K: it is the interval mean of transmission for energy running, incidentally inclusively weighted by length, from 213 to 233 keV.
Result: 10.4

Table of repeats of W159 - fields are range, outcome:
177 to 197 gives 5.71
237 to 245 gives 10.5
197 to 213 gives 8.72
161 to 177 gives 9.34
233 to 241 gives 10.4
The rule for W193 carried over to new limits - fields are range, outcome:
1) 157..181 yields 10.51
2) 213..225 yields 10.42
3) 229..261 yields 10.55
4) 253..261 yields 10.33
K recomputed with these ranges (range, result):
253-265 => 10.3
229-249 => 10.4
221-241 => 10.4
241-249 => 10.5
